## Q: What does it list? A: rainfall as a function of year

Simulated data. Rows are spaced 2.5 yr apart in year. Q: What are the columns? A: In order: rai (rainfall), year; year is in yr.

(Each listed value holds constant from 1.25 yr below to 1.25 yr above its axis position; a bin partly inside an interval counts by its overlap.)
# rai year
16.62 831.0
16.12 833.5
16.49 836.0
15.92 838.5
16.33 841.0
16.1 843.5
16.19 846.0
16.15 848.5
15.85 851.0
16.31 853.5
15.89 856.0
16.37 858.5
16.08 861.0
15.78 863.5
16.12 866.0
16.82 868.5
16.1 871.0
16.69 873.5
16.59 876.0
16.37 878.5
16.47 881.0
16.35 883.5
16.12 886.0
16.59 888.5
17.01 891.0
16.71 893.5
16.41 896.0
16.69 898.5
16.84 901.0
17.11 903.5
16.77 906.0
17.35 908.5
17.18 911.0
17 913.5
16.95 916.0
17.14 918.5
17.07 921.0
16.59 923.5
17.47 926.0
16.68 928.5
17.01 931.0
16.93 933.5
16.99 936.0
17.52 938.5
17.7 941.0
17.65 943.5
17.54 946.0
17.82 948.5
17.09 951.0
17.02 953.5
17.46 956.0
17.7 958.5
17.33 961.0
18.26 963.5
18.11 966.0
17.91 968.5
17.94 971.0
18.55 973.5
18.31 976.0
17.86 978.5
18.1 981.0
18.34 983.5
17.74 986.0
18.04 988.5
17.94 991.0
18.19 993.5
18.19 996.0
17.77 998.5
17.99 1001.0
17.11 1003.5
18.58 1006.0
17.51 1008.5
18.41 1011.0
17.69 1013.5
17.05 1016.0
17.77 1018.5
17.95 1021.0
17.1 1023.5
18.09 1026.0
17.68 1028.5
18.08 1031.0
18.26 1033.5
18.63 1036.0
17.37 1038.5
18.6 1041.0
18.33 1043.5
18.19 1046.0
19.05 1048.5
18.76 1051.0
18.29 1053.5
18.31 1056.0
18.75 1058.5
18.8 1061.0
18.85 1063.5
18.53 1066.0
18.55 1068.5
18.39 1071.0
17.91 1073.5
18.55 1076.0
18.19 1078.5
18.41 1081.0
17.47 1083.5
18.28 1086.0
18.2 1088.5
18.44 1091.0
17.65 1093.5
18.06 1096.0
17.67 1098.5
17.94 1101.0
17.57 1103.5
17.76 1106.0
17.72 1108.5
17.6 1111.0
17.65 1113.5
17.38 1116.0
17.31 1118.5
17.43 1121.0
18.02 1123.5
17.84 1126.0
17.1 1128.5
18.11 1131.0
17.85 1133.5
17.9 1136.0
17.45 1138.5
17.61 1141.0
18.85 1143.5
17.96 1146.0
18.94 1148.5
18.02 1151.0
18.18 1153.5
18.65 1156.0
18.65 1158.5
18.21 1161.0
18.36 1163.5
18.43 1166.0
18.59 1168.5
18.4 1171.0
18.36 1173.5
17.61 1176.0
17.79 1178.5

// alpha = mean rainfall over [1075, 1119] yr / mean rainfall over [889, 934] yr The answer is 1.06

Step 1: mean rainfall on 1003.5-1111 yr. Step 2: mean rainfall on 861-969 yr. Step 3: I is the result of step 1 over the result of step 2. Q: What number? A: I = 1.07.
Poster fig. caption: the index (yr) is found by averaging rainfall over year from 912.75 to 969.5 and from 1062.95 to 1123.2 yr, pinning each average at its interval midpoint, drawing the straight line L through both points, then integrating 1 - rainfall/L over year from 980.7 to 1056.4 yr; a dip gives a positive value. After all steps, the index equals -1.58 yr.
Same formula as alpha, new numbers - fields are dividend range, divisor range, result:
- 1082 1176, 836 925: 1.09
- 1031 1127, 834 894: 1.11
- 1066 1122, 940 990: 1.01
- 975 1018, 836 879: 1.11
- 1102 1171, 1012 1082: 0.99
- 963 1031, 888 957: 1.05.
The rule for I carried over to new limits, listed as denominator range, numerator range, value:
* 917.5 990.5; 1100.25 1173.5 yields 1.02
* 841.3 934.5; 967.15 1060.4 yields 1.09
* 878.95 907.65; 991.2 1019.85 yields 1.07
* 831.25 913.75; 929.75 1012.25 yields 1.08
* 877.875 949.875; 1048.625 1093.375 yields 1.08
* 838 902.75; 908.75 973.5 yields 1.06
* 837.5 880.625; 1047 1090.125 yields 1.14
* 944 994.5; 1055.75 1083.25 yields 1.03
